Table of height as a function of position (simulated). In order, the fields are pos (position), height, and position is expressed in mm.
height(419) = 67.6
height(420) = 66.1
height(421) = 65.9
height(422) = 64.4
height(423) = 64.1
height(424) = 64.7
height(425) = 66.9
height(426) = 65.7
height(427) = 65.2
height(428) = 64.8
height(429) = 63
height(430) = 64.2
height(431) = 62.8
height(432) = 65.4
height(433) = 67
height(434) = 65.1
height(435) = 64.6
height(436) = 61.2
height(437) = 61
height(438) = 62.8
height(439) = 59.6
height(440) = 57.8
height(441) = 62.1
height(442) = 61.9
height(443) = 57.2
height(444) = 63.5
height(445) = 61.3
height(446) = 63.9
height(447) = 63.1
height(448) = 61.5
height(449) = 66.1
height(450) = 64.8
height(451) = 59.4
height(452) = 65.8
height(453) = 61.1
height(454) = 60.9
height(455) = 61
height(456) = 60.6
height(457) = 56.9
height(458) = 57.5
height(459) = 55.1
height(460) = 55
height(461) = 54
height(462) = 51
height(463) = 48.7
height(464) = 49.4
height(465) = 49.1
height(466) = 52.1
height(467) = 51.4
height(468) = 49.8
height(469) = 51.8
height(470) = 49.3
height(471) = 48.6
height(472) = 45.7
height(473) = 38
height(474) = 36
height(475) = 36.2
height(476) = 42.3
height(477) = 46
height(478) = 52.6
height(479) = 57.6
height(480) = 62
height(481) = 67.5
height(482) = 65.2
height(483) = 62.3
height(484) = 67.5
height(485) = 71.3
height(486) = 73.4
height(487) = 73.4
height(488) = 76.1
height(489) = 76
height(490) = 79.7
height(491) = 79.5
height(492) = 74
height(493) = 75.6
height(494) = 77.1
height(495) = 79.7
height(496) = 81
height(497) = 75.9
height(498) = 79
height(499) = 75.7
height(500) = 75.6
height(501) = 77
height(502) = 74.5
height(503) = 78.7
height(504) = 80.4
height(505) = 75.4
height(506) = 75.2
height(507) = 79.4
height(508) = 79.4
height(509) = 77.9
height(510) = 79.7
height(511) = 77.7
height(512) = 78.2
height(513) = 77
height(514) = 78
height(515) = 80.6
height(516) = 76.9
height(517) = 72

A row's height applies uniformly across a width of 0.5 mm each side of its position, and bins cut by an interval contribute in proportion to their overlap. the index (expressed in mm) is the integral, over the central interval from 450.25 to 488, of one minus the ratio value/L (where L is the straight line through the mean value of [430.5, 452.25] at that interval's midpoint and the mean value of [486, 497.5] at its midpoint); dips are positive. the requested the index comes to 7.9 mm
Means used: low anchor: 62.6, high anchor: 76.9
